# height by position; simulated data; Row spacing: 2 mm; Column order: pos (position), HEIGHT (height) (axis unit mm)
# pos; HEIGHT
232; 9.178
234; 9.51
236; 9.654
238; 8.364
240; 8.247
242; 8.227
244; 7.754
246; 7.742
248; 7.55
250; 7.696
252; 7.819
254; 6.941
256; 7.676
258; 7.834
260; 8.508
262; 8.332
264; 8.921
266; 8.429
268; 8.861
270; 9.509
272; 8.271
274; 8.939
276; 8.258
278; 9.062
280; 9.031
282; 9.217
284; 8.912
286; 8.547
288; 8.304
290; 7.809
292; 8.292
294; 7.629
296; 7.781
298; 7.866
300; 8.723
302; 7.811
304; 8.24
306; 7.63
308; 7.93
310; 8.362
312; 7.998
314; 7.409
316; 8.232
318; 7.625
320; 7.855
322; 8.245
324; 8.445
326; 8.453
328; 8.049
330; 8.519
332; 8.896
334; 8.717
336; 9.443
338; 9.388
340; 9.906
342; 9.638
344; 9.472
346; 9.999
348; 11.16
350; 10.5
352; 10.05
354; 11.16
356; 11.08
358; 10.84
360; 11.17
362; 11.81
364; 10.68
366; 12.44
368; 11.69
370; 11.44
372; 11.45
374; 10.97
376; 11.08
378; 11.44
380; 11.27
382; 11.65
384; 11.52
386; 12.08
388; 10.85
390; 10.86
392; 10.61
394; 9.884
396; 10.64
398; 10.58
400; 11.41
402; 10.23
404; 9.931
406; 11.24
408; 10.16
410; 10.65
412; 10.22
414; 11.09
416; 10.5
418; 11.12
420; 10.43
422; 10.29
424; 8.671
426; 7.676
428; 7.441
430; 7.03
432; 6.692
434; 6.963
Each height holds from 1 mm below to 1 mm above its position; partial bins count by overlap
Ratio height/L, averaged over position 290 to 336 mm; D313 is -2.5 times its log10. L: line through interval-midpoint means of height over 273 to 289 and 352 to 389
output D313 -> 0.19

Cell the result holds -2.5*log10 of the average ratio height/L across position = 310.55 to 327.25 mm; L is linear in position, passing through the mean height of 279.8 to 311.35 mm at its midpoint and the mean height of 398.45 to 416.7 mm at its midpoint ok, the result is 0.09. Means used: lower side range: 8.23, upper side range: 10.6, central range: 8.04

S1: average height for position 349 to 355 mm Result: 10.6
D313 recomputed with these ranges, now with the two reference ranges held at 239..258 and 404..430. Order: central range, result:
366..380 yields -0.22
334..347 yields -0.08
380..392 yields -0.20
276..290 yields -0.07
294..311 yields 0.05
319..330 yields 0.06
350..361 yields -0.19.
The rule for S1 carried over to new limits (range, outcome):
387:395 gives 10.6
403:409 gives 10.4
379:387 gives 11.6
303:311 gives 8.04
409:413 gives 10.4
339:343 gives 9.77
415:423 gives 10.6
